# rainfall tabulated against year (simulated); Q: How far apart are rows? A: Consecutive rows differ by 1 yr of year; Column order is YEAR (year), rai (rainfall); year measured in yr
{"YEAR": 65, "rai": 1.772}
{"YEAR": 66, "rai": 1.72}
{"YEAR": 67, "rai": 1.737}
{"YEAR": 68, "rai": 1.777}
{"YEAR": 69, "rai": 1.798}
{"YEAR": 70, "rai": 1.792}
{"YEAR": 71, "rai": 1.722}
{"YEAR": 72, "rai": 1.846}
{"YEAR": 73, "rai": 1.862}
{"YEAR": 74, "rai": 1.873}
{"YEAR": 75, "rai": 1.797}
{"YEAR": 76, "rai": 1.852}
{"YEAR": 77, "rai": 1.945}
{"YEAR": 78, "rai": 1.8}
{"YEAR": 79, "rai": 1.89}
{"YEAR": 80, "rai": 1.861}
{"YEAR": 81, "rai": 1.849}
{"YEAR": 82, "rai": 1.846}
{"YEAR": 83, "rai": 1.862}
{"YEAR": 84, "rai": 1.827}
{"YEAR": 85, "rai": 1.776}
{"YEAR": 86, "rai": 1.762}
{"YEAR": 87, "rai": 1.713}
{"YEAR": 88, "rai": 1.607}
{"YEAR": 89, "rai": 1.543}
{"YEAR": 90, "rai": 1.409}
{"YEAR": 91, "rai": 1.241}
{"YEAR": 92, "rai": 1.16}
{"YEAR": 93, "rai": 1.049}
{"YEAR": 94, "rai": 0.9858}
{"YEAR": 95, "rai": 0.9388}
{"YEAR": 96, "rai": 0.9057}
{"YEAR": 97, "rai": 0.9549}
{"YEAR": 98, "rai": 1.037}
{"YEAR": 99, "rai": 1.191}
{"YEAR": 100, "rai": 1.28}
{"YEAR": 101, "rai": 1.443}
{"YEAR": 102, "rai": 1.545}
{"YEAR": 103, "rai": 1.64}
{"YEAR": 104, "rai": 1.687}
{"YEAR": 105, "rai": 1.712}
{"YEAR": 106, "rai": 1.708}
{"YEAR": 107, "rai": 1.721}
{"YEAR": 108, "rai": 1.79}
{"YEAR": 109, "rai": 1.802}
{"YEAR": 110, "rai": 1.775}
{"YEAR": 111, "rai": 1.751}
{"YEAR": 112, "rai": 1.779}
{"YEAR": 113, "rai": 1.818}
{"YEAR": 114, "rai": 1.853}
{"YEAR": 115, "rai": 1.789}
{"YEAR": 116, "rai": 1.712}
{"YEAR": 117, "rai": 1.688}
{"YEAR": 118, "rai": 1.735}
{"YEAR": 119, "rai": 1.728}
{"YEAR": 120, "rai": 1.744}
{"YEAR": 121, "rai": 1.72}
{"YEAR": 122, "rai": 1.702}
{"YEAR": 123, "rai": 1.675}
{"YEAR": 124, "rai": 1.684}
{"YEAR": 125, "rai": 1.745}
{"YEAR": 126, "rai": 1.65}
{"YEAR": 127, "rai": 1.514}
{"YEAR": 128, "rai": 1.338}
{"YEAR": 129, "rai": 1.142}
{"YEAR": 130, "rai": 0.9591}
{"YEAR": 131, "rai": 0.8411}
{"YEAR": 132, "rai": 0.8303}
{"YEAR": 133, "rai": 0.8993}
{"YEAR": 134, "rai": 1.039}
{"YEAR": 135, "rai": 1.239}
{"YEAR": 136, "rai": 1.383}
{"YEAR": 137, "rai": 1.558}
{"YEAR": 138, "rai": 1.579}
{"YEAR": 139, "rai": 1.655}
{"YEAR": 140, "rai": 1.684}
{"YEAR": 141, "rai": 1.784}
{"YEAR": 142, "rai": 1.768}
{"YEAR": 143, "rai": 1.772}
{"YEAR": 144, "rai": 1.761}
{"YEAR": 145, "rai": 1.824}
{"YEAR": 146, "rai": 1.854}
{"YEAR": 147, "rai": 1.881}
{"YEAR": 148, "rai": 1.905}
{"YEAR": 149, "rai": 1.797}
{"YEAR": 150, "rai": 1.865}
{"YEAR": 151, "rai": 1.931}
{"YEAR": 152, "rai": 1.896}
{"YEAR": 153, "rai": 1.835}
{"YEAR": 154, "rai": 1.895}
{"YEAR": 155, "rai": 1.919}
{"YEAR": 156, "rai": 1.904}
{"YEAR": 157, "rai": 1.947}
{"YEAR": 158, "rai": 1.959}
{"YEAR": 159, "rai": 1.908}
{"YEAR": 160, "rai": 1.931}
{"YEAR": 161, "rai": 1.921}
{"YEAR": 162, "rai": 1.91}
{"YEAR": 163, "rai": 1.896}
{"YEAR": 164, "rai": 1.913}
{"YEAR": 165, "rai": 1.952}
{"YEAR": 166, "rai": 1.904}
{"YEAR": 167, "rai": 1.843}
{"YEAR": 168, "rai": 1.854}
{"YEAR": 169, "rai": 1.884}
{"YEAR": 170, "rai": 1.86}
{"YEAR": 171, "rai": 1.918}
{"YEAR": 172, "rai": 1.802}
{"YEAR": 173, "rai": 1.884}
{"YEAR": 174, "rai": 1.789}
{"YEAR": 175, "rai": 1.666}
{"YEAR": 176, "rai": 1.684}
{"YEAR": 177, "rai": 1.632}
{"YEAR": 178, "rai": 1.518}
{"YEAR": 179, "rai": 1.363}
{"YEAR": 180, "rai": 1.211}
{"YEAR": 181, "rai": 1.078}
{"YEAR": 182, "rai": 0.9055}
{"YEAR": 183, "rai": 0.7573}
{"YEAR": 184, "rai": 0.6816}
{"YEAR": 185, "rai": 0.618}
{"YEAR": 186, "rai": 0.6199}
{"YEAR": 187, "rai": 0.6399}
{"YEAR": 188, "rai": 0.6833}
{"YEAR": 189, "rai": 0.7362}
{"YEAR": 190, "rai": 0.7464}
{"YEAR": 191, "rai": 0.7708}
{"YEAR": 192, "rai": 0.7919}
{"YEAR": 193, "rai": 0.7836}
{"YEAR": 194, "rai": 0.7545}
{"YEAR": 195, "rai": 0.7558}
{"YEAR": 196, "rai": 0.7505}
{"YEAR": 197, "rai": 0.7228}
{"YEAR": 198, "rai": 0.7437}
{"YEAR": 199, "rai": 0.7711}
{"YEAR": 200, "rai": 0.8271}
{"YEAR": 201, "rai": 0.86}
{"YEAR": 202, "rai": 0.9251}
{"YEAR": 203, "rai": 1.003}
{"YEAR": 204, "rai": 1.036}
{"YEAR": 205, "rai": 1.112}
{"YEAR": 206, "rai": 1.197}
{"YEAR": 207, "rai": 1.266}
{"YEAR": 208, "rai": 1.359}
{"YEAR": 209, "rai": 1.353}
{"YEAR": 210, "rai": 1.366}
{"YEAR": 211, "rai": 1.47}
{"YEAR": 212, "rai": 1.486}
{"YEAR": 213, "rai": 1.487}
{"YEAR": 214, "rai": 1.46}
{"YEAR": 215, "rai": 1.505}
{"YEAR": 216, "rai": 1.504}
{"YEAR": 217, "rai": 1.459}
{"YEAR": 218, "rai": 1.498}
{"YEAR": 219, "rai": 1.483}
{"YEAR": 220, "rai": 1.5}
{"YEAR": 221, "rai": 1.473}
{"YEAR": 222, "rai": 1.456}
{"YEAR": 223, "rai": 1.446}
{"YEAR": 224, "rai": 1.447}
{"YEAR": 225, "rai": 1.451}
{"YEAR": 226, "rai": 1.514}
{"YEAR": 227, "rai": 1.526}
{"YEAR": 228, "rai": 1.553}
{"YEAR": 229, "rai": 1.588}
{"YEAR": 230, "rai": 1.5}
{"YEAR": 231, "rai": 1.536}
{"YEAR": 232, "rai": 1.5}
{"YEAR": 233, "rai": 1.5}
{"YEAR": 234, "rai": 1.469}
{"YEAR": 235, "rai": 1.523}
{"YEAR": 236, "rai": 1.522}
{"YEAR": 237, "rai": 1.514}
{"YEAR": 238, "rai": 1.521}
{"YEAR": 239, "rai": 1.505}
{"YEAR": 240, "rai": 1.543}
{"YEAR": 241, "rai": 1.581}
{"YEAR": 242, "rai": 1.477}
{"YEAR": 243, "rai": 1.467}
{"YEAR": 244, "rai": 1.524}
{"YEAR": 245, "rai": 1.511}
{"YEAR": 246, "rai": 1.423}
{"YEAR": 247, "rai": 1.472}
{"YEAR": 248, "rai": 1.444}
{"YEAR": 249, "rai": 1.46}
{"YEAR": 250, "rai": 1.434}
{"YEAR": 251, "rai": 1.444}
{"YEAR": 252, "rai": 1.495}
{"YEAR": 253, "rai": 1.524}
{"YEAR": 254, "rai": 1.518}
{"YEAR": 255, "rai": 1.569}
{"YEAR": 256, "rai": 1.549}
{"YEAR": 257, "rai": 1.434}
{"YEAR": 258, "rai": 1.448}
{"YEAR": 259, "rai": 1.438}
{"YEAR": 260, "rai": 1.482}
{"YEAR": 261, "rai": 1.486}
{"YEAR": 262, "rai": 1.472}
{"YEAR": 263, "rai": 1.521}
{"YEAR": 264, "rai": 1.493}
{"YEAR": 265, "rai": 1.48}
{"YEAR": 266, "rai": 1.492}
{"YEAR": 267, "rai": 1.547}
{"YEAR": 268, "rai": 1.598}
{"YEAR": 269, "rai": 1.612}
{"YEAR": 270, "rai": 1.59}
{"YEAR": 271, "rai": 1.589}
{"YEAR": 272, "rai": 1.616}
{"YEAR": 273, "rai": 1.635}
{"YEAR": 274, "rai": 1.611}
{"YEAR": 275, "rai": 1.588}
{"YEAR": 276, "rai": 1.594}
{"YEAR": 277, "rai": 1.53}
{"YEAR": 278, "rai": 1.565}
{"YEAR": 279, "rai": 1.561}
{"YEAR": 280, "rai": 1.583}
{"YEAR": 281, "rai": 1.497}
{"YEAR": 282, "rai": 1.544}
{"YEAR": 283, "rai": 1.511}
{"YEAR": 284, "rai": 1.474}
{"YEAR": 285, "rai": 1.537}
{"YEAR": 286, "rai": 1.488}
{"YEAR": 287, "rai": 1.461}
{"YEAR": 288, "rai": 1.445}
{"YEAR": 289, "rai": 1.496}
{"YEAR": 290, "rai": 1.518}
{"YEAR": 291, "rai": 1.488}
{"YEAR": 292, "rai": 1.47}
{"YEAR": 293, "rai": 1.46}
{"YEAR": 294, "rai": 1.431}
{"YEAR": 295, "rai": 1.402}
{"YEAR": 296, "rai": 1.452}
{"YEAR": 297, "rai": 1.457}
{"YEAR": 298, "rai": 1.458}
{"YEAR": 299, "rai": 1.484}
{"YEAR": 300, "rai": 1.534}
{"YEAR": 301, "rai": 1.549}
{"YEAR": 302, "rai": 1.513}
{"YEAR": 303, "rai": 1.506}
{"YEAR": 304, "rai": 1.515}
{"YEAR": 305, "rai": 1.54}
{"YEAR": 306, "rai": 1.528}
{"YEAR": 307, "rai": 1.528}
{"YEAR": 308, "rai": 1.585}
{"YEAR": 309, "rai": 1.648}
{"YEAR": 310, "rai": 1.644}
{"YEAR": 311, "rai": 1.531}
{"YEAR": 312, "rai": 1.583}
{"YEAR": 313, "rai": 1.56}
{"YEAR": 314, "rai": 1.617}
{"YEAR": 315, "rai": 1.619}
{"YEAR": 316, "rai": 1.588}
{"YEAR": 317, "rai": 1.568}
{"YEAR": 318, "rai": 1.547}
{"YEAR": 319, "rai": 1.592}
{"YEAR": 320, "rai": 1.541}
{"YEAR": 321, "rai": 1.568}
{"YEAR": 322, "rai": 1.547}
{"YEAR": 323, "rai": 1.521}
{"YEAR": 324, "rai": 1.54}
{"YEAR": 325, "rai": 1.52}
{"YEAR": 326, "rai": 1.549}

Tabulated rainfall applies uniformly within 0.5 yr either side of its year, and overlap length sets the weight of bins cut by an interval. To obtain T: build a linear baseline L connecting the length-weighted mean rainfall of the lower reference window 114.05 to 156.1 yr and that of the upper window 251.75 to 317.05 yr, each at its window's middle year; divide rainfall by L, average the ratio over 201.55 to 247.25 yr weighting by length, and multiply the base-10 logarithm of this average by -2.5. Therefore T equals 0.09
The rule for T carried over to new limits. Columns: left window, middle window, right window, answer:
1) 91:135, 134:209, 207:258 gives 0.031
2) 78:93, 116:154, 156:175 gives 0.134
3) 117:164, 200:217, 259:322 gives 0.254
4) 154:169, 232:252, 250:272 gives 0.069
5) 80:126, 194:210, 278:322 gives 0.495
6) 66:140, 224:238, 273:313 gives 0.017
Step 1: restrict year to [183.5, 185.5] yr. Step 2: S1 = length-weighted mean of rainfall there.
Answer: 0.65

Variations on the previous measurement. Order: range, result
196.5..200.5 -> 0.766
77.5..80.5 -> 1.85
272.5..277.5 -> 1.59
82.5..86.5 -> 1.81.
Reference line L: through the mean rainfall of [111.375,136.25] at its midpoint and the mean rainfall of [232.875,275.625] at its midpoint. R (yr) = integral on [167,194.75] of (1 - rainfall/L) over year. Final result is 5.3 yr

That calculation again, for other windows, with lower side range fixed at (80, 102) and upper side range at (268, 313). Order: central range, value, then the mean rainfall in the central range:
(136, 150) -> -2.9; 1.75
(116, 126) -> -2.0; 1.71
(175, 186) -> 2.4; 1.14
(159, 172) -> -3.9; 1.9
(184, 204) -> 9.6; 0.768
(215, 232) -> -0.1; 1.5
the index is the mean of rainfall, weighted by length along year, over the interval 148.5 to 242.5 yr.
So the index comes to 1.41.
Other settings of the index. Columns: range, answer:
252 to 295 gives 1.52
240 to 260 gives 1.49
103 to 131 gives 1.65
